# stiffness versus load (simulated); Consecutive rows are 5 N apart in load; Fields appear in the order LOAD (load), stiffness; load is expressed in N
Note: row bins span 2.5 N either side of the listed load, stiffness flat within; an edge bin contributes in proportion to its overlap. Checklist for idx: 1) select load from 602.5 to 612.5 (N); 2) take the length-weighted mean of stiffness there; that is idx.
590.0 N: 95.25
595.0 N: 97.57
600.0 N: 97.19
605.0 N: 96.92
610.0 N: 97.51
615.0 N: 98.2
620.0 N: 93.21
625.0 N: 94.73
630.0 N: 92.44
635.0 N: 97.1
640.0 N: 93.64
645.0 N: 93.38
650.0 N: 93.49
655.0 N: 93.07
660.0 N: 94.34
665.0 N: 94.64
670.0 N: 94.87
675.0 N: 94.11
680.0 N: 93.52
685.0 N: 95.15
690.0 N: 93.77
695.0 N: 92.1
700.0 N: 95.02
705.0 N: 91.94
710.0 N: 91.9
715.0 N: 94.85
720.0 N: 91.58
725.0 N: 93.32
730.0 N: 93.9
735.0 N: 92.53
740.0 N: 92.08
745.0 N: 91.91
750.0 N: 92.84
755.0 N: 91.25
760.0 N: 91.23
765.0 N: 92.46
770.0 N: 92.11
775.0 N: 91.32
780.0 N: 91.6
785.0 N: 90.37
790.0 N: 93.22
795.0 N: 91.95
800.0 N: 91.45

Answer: 97.2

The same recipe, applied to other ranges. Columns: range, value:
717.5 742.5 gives 92.7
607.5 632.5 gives 95.2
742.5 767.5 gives 91.9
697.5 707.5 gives 93.5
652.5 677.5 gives 94.2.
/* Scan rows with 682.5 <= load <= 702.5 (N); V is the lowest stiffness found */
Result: 92.1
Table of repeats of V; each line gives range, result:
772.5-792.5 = 90.37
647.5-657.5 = 93.07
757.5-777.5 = 91.23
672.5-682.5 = 93.52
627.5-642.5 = 92.44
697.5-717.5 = 91.9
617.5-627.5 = 93.21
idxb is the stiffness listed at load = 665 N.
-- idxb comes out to 94.64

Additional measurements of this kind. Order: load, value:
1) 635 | 97.1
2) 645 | 93.38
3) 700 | 95.02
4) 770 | 92.11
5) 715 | 94.85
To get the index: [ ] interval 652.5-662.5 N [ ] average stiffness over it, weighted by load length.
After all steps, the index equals 93.7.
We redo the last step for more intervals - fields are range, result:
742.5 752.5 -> 92.4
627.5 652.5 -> 94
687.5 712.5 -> 92.9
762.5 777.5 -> 92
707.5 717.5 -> 93.4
